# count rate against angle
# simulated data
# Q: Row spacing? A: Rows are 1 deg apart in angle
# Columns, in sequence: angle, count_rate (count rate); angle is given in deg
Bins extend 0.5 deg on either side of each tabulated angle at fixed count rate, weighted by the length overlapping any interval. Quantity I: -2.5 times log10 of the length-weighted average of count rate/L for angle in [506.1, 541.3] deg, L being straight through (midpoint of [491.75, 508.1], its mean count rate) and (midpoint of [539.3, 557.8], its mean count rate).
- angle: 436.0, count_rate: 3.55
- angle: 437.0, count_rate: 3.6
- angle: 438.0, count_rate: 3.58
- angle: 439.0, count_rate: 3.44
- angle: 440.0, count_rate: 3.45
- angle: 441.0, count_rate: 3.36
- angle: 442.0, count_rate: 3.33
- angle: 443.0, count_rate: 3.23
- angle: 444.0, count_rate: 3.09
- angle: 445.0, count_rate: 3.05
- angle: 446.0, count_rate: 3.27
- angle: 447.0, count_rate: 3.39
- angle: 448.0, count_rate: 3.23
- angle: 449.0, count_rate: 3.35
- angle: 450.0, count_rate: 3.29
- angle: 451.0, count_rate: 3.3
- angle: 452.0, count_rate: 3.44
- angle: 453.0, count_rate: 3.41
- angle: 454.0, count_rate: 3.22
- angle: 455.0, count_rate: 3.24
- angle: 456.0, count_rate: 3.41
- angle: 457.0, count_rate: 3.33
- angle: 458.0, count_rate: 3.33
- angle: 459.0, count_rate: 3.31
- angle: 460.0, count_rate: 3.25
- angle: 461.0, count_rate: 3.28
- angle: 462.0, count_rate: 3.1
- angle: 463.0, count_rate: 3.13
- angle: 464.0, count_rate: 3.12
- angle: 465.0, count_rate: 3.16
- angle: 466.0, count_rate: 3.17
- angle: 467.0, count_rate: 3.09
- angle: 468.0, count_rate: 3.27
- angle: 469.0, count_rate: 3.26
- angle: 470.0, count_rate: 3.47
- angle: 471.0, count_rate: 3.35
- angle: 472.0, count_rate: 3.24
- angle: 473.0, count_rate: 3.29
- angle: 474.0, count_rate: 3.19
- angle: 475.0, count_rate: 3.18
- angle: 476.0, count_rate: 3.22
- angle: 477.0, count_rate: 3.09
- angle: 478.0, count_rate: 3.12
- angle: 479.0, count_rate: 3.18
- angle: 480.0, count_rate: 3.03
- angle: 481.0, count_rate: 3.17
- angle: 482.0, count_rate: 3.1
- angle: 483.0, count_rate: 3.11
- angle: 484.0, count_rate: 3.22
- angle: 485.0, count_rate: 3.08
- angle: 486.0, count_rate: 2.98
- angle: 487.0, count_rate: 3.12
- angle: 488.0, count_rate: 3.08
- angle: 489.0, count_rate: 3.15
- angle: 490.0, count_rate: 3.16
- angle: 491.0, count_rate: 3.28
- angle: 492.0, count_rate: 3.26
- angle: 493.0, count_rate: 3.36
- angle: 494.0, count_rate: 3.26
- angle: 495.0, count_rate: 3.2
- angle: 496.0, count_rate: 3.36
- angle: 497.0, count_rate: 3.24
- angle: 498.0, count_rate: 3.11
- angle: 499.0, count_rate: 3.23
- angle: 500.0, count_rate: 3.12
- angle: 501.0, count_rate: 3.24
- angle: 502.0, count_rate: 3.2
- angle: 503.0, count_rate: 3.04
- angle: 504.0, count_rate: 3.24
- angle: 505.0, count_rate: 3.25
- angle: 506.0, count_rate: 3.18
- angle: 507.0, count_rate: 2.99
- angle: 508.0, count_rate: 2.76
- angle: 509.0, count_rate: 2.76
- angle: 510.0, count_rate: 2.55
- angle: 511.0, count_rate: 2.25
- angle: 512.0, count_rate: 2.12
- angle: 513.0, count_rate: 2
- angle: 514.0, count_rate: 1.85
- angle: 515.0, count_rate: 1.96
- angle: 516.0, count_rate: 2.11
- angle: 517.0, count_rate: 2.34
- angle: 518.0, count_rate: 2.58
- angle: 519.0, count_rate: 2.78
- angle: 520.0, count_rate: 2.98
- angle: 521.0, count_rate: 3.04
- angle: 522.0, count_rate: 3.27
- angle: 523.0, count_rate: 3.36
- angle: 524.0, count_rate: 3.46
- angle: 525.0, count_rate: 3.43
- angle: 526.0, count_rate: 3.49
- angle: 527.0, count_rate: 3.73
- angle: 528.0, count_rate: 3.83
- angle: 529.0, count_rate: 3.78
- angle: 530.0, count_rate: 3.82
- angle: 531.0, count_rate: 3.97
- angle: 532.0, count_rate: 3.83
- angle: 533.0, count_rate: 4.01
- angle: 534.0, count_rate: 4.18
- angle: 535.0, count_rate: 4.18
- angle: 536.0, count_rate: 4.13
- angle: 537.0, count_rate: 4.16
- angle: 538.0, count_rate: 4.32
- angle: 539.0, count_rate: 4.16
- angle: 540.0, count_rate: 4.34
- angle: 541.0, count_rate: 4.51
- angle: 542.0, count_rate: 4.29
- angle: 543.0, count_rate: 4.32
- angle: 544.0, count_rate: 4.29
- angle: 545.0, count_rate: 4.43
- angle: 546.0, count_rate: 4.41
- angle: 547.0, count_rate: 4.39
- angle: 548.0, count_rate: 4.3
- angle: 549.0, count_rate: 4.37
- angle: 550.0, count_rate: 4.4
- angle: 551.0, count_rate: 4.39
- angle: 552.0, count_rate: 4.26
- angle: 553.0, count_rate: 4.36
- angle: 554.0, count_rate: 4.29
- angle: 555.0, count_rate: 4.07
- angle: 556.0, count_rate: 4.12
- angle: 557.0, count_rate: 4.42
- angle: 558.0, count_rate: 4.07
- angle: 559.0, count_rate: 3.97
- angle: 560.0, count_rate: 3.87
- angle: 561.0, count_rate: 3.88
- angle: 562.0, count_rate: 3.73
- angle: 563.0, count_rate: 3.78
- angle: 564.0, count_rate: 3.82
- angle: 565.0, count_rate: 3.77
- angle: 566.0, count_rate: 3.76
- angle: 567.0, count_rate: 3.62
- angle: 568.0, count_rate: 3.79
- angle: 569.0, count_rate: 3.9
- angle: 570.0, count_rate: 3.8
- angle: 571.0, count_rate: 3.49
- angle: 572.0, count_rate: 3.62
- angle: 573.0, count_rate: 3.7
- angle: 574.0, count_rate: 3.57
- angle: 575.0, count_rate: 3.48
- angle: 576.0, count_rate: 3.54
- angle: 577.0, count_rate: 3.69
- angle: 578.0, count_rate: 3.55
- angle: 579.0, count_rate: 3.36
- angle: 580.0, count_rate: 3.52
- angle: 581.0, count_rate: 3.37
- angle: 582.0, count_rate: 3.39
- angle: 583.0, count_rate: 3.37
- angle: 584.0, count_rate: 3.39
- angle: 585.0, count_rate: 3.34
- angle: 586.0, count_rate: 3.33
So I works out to 0.155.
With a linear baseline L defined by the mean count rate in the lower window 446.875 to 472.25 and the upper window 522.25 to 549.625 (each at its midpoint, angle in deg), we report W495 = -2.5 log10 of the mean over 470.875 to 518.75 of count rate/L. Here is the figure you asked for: 0.21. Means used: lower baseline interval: 3.27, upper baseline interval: 4.05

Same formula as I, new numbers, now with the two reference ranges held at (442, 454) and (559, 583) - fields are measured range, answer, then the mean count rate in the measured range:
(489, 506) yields 0.069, 3.22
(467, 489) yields 0.064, 3.18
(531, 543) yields -0.180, 4.19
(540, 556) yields -0.206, 4.33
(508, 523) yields 0.356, 2.51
